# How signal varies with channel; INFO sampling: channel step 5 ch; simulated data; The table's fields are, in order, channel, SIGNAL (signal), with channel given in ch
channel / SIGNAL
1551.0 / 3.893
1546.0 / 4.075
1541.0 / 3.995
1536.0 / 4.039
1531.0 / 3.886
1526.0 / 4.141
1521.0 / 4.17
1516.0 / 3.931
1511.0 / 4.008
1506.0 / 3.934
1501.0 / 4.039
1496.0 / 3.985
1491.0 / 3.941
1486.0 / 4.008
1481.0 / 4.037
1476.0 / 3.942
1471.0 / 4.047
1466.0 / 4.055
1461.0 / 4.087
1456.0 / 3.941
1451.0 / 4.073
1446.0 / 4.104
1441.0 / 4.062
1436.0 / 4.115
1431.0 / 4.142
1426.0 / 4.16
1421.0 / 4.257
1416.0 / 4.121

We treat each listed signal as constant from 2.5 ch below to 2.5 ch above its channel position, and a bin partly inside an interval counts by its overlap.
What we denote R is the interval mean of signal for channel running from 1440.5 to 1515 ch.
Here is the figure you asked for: 4.01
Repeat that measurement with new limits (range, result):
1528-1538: 3.97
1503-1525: 4.02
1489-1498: 3.96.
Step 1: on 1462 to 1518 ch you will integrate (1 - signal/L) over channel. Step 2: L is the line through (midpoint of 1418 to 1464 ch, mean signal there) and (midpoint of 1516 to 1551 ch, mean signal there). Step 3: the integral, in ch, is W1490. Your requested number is 1.0 ch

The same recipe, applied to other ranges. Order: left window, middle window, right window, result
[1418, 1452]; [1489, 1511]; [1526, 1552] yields 0.4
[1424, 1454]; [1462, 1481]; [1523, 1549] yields 0.3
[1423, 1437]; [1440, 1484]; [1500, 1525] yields 0.6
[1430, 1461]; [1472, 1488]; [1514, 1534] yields 0.2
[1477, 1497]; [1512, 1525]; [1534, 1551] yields -0.2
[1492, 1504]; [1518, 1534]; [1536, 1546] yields -0.2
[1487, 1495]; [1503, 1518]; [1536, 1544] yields 0.1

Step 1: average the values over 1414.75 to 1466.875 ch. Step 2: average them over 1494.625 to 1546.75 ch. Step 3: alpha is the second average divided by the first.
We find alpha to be 0.98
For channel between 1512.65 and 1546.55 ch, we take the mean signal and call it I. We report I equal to 4.03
